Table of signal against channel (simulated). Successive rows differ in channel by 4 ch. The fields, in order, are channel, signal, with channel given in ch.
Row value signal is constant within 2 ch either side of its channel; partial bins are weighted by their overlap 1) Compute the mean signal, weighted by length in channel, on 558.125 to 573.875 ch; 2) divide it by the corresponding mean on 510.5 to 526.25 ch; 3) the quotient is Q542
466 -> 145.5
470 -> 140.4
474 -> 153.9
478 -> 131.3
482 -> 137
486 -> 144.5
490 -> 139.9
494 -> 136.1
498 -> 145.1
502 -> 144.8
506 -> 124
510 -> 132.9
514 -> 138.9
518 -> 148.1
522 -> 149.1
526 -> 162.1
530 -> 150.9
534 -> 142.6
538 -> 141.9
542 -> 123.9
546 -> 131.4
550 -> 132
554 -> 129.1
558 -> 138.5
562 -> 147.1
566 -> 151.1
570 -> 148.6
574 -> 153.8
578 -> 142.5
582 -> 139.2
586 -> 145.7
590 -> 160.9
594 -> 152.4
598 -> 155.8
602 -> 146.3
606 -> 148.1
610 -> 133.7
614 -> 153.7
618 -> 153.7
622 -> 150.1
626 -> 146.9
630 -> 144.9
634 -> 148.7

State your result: 1.01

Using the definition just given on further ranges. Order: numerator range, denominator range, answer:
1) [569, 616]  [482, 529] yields 1.04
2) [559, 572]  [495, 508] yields 1.07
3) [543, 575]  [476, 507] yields 1.02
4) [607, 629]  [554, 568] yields 1.03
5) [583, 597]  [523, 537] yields 1.01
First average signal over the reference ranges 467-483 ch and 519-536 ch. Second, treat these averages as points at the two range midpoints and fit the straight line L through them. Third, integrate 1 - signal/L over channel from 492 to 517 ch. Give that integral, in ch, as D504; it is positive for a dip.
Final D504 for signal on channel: 1.6 ch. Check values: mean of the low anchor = 141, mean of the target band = 137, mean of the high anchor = 151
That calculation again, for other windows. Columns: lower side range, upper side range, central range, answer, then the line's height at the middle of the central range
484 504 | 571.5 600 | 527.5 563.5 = 2.17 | 147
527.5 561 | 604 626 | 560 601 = -2.04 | 143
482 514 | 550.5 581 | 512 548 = -0.64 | 141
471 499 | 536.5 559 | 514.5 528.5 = -1.60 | 136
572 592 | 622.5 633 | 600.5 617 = 0.17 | 147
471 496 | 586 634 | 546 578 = 0.86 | 146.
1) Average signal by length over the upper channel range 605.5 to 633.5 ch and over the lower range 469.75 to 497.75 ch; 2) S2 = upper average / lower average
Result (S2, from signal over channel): 1.0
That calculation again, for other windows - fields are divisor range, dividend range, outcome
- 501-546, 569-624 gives 1.05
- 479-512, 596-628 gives 1.08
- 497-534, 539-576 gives 0.97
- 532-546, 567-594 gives 1.10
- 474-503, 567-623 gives 1.06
